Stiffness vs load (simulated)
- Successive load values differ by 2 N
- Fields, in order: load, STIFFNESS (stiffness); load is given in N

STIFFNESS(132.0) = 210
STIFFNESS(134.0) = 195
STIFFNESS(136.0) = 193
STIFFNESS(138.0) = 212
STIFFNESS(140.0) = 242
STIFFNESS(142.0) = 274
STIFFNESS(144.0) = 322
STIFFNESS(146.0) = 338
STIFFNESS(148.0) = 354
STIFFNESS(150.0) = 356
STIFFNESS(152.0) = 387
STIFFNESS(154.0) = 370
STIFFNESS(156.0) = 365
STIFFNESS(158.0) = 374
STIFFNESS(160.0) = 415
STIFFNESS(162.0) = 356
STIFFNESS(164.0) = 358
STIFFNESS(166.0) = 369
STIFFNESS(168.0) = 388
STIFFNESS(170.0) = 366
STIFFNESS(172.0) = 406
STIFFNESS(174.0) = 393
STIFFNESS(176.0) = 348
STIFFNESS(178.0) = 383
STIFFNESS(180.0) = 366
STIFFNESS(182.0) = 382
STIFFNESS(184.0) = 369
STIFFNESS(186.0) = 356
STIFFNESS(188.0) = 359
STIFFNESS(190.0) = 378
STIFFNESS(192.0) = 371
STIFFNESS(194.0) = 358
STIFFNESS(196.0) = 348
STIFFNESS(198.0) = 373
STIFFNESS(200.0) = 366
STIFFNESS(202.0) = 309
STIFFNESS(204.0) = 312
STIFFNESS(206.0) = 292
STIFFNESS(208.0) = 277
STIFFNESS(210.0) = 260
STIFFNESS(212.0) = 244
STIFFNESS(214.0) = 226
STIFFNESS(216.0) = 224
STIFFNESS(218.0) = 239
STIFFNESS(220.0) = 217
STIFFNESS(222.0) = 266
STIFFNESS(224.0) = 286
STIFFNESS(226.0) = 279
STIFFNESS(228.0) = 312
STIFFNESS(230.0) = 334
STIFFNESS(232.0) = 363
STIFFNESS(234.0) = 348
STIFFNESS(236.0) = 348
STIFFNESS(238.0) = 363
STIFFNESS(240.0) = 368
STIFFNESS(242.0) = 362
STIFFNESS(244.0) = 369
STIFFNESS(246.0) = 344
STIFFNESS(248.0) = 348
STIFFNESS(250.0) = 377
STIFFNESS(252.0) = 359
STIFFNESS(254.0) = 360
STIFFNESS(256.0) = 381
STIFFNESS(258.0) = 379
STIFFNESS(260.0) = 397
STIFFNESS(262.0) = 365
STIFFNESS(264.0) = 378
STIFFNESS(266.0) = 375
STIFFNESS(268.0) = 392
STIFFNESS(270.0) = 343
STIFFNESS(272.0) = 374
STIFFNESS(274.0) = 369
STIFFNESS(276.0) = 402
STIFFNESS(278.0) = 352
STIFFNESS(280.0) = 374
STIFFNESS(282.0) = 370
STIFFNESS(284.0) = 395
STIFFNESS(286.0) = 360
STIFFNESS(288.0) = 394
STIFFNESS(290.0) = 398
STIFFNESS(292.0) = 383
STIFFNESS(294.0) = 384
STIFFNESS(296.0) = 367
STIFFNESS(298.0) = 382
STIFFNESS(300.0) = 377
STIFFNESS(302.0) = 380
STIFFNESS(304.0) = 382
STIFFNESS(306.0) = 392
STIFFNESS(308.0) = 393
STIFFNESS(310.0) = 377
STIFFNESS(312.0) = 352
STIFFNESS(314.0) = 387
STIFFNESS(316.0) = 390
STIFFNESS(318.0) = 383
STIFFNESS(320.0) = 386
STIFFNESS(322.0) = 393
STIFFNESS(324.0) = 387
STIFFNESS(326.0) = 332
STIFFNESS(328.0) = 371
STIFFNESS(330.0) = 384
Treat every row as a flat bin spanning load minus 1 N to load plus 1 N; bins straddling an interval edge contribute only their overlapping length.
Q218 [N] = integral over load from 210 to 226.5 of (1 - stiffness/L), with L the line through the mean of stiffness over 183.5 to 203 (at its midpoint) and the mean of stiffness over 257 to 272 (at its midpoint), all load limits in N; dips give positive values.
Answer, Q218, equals 5.3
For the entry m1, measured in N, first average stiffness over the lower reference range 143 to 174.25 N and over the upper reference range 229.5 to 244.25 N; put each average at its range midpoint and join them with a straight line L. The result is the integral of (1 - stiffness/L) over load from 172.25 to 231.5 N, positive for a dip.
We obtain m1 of 7.0 N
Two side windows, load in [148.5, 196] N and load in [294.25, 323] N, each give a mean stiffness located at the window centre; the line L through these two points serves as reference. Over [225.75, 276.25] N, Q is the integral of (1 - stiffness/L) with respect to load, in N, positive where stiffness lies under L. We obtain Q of 2.1 N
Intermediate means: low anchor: 372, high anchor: 382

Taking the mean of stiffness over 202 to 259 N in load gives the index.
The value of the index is 315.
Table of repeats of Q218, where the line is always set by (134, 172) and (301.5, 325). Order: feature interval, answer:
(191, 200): -0.41 N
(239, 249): 0.10 N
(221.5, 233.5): 1.58 N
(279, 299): -0.25 N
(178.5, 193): -1.07 N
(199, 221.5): 5.23 N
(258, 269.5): -0.36 N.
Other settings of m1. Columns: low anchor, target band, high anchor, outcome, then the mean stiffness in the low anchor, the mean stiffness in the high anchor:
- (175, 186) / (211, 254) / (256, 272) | 6.8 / 368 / 376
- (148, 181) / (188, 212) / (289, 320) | 3.0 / 374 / 382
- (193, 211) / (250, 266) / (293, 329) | -1.1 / 322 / 379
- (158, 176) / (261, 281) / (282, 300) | 0.5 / 379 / 382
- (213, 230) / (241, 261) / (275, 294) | -3.2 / 261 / 381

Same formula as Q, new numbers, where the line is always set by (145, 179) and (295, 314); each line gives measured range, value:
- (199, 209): 1.7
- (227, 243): 1.1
